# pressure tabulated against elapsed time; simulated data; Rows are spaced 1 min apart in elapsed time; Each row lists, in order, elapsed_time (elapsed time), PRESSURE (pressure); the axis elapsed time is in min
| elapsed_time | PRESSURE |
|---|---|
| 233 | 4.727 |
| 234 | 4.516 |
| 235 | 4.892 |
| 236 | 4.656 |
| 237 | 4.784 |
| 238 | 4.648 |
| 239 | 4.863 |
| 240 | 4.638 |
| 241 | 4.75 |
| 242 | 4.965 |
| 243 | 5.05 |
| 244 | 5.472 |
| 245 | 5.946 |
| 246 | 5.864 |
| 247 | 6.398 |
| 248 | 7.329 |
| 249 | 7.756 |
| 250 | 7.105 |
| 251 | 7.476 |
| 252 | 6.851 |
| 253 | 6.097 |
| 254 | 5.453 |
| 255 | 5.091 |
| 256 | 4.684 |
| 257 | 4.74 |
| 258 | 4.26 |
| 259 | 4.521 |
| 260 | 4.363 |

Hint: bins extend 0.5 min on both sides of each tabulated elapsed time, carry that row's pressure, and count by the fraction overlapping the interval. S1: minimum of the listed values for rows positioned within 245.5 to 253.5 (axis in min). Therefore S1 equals 5.864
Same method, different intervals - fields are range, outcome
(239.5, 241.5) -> 4.638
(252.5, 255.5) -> 5.091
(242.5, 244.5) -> 5.05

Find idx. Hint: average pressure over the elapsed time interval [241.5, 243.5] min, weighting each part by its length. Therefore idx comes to 5.01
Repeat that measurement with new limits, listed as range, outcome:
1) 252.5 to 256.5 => 5.33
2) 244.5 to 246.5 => 5.9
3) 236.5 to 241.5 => 4.74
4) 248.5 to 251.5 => 7.45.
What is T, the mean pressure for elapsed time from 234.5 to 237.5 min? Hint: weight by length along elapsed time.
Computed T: 4.78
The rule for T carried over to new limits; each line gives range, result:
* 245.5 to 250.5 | 6.89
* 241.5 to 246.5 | 5.46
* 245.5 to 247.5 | 6.13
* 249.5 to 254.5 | 6.6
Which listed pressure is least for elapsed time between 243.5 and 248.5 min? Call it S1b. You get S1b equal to 5.472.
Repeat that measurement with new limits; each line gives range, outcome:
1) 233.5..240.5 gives 4.516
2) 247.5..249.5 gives 7.329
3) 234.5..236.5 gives 4.656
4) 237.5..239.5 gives 4.648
